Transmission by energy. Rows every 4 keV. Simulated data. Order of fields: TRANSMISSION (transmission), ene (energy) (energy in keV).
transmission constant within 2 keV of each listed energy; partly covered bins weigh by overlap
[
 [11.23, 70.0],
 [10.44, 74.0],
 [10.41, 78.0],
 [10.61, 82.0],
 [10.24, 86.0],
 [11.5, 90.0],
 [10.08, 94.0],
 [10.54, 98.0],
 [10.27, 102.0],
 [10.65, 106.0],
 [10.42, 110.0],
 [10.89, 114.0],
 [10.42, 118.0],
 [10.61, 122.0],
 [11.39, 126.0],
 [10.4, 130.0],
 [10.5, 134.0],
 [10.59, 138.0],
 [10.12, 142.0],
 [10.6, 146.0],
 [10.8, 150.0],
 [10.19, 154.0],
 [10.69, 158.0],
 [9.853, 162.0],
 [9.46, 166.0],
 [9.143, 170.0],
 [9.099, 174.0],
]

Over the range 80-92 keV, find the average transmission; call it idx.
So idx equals 10.8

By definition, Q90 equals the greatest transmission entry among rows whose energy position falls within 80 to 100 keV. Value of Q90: 11.5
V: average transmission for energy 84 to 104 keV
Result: 10.5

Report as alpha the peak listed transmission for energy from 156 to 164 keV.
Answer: 10.69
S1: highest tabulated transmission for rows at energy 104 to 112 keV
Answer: 10.65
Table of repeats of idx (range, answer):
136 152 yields 10.5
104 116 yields 10.7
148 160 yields 10.6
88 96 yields 10.8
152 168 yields 10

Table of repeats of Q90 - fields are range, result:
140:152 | 10.8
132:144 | 10.59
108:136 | 11.39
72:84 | 10.61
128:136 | 10.5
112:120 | 10.89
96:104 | 10.54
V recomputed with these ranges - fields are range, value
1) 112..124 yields 10.6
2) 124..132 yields 10.9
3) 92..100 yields 10.3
